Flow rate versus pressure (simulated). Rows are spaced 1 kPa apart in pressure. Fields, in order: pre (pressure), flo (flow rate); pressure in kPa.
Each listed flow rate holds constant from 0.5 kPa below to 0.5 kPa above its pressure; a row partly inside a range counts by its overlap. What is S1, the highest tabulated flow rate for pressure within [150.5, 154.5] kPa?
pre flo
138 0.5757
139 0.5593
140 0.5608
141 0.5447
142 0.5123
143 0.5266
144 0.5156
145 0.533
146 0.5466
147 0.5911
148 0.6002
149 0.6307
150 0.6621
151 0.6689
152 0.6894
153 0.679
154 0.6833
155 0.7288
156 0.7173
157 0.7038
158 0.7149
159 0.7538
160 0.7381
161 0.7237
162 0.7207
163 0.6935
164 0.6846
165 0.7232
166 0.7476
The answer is 0.6894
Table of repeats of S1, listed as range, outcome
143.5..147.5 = 0.5911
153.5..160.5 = 0.7538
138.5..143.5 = 0.5608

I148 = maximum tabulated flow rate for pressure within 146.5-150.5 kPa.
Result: 0.6621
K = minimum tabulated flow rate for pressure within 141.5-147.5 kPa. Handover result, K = 0.5123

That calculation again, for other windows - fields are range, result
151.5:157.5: 0.679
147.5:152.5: 0.6002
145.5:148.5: 0.5466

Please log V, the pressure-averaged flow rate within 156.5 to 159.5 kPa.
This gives 0.724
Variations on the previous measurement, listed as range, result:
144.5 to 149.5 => 0.58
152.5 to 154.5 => 0.681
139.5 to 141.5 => 0.553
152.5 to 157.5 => 0.702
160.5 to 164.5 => 0.706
